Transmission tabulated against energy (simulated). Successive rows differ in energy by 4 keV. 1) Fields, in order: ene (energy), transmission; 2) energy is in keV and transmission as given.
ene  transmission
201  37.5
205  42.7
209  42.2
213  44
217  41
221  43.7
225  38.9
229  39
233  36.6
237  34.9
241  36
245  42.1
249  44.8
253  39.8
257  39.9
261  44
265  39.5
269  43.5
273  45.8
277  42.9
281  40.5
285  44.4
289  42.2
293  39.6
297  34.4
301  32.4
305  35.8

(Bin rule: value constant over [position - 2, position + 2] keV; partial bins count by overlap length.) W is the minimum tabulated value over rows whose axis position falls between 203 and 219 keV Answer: 41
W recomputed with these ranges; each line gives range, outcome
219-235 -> 36.6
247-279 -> 39.5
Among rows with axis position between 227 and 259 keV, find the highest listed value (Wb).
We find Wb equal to 44.8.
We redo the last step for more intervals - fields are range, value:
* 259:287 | 45.8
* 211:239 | 44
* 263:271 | 43.5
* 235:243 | 36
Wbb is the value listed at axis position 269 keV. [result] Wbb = 43.5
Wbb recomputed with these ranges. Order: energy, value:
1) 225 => 38.9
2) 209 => 42.2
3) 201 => 37.5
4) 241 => 36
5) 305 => 35.8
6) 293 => 39.6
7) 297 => 34.4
